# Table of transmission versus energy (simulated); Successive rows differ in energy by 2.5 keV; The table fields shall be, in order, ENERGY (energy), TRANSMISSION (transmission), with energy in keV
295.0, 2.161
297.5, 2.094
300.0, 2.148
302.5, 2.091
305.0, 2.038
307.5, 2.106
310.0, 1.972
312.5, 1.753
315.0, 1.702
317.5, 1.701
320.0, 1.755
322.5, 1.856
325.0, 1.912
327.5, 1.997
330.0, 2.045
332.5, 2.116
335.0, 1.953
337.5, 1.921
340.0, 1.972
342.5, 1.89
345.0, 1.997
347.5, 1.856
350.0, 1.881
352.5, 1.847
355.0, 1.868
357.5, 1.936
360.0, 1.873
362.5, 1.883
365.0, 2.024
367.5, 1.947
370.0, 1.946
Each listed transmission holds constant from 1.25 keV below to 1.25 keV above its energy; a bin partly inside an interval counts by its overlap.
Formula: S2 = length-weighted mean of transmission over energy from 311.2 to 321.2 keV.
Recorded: 1.73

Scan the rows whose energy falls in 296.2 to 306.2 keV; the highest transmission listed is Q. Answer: 2.148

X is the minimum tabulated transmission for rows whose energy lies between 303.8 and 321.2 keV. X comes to 1.701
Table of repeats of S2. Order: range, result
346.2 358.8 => 1.88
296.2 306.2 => 2.09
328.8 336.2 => 2.04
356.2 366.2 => 1.93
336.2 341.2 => 1.95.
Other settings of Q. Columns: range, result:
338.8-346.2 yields 1.997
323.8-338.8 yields 2.116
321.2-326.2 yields 1.912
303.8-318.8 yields 2.106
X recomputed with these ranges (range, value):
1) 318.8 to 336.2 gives 1.755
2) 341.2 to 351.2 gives 1.856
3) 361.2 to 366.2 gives 1.883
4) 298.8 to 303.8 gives 2.091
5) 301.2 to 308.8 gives 2.038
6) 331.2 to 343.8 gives 1.89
